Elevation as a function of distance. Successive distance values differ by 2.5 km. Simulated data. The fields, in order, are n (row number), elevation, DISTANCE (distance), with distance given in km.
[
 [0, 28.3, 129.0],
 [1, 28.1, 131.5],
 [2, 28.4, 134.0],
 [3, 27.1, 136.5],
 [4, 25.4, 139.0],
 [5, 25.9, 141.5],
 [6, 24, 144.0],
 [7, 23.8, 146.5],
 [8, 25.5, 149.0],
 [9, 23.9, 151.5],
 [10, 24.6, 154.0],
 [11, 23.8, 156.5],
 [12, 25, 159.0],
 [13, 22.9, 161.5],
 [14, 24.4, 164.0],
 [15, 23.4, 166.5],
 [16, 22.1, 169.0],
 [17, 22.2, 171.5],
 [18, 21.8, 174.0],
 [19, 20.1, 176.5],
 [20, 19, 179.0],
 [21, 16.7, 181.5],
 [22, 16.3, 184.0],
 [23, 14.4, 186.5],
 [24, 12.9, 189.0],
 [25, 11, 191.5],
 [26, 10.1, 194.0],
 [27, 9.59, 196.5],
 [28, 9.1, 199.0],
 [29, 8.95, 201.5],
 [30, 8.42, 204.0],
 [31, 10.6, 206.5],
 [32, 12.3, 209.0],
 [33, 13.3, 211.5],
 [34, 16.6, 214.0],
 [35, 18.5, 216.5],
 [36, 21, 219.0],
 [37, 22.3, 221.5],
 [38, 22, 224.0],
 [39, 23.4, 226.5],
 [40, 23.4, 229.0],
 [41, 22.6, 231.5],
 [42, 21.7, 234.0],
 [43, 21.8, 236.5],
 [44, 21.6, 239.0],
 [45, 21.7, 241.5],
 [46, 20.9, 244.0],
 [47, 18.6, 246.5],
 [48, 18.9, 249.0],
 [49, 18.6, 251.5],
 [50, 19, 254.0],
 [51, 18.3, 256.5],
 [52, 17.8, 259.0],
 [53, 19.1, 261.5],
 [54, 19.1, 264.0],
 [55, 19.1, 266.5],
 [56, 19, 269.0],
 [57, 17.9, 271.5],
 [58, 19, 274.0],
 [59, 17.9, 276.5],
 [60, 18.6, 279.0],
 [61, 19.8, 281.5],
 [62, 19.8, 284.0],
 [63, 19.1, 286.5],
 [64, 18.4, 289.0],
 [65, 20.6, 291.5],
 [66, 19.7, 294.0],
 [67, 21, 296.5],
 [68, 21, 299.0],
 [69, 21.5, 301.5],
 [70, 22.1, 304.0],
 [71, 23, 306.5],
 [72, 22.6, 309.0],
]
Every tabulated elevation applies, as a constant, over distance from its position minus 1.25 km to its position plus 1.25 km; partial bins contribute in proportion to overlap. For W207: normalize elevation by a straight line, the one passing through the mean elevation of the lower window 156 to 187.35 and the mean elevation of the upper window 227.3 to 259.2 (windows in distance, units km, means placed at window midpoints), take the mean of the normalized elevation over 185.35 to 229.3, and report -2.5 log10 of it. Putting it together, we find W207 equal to 0.372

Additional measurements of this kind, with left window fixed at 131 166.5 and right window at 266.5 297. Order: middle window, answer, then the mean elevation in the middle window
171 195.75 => 0.414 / 16.1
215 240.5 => -0.011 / 21.8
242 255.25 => 0.072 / 19.3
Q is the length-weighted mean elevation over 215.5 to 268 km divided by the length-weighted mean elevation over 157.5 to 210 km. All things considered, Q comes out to 1.25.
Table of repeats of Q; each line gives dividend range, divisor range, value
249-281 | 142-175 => 0.79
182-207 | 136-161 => 0.46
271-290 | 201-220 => 1.37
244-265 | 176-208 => 1.48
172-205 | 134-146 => 0.54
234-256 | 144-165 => 0.83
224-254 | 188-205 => 2.12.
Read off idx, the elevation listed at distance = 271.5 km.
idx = 17.9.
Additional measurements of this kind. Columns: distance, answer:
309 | 22.6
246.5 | 18.6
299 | 21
